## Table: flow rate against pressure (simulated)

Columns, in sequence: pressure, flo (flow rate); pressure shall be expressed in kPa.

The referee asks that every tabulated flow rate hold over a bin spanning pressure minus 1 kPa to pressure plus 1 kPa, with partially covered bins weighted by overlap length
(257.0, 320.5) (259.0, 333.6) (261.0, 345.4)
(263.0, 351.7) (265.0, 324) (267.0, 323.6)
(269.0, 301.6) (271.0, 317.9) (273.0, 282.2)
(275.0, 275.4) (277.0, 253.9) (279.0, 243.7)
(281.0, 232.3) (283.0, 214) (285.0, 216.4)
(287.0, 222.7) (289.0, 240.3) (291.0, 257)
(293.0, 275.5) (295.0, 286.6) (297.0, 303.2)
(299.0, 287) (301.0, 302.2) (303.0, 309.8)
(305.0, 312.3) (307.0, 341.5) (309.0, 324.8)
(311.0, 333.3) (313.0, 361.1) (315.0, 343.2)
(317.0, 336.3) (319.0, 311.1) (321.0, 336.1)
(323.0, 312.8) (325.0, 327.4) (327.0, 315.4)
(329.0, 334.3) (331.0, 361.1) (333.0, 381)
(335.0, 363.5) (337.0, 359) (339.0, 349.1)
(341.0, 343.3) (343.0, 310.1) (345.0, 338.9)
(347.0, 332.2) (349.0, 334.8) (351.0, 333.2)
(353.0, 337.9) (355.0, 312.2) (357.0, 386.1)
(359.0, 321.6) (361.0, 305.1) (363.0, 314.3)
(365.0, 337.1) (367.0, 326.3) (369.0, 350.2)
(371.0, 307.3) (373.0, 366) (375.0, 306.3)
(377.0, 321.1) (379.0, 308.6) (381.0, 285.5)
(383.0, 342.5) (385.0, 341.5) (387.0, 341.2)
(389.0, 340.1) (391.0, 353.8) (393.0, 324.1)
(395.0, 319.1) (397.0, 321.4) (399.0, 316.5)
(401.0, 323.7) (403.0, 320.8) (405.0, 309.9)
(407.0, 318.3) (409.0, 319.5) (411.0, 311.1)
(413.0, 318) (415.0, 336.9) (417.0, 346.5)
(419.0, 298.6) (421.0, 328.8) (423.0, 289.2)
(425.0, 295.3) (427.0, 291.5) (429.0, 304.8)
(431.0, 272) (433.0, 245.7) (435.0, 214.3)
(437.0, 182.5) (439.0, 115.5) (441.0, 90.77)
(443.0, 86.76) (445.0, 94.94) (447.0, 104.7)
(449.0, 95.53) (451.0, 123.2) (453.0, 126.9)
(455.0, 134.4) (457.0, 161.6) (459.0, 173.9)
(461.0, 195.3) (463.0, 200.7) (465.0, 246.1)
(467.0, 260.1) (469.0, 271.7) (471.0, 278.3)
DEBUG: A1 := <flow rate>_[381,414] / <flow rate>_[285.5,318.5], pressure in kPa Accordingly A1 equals 1.08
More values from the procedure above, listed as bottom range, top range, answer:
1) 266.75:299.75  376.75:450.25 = 1.03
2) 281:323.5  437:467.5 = 0.50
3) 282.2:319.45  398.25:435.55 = 1.04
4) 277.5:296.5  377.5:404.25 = 1.33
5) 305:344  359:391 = 0.97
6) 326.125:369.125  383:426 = 0.95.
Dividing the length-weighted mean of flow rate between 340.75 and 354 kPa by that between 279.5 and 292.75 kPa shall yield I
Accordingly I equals 1.42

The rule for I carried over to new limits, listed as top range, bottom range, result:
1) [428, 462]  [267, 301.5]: 0.60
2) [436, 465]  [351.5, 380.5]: 0.42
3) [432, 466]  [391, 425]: 0.48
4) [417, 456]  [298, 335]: 0.60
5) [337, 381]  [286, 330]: 1.07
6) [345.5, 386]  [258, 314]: 1.13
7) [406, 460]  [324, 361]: 0.65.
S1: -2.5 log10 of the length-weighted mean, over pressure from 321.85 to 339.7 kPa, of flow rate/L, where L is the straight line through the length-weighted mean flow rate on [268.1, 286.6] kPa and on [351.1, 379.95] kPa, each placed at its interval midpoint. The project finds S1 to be -0.15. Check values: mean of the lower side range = 258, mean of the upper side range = 329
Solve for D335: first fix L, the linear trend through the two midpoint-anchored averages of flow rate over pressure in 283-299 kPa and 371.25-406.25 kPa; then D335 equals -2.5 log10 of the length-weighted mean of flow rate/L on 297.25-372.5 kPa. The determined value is -0.16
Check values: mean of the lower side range 257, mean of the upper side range 326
